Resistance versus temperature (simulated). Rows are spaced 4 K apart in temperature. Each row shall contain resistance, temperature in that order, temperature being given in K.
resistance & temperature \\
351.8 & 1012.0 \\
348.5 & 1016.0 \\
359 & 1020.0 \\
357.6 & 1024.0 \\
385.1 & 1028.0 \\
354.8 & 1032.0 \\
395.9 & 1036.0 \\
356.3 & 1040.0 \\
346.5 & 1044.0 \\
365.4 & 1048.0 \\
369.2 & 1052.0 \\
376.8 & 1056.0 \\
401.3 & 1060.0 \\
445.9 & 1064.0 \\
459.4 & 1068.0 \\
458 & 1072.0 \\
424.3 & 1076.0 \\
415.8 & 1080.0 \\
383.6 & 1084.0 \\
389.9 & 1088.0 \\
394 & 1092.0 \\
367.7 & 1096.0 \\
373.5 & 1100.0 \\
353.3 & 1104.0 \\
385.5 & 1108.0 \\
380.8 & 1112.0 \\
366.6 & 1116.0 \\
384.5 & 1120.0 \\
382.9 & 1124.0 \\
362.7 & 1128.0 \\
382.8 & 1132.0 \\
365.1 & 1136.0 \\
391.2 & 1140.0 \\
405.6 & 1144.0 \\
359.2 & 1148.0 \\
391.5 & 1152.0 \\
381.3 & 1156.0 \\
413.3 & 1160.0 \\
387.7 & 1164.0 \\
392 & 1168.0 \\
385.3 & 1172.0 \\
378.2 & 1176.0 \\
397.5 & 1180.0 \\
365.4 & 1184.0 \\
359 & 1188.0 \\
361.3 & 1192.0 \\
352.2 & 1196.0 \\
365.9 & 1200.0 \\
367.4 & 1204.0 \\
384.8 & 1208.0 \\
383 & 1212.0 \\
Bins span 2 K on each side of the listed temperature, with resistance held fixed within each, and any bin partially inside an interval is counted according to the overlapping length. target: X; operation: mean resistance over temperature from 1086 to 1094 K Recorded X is 392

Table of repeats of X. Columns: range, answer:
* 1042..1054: 360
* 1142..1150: 382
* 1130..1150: 381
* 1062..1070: 453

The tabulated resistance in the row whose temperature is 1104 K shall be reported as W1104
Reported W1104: 353.3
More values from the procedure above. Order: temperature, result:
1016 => 348.5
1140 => 391.2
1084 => 383.6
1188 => 359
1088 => 389.9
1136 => 365.1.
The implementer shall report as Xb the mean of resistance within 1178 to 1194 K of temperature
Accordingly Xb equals 371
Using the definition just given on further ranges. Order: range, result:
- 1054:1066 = 408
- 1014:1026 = 355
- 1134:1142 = 378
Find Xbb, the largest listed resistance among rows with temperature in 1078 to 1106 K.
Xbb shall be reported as 415.8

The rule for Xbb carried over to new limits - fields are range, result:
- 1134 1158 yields 405.6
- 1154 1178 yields 413.3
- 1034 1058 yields 395.9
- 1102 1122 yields 385.5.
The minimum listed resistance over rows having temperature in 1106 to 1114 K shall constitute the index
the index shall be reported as 380.8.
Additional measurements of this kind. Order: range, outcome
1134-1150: 359.2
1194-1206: 352.2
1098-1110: 353.3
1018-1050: 346.5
